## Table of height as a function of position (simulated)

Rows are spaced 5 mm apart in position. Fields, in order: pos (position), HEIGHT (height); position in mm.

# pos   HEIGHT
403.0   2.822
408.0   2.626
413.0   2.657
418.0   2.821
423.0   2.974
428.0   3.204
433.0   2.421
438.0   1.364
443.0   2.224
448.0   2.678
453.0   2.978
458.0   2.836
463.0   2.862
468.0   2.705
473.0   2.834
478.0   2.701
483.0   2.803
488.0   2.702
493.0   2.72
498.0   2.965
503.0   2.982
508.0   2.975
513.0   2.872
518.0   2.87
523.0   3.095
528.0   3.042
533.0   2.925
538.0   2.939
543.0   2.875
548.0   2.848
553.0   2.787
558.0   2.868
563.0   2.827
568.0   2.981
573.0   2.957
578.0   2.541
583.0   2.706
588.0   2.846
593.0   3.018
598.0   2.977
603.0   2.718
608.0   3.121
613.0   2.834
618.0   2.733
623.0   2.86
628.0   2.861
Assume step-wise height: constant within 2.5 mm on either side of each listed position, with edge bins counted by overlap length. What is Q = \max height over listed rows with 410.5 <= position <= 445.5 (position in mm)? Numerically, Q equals 3.204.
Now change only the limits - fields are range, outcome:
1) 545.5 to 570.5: 2.981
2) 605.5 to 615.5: 3.121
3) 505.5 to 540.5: 3.095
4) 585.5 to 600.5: 3.018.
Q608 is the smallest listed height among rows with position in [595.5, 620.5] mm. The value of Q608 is 2.718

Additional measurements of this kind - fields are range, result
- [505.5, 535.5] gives 2.87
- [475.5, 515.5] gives 2.701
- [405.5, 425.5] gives 2.626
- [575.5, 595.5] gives 2.541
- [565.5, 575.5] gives 2.957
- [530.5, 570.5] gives 2.787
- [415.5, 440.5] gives 1.364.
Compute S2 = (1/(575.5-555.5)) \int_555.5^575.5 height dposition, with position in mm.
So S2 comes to 2.91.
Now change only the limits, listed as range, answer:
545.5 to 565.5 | 2.83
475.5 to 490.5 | 2.74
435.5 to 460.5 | 2.42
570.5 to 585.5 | 2.73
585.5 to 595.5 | 2.93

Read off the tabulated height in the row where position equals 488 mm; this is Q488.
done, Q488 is 2.702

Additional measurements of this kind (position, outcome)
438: 1.364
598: 2.977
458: 2.836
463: 2.862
